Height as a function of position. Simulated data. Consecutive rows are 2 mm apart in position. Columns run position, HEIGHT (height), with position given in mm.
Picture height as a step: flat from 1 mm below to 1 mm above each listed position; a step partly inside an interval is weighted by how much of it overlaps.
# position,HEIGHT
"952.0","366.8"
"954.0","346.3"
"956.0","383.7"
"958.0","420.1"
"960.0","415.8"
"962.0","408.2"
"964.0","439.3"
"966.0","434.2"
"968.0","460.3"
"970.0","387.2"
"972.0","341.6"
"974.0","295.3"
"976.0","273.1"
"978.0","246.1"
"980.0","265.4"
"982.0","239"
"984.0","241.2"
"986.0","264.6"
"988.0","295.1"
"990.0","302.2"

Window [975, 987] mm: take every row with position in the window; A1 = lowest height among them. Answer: 239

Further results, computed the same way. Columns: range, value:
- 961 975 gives 295.3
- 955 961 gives 383.7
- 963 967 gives 434.2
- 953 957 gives 346.3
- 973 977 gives 273.1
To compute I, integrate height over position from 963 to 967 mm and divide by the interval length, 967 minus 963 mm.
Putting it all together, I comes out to 437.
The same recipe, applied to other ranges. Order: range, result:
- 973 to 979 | 272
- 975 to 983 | 256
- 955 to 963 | 407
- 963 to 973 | 413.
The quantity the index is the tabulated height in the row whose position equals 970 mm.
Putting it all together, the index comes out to 387.2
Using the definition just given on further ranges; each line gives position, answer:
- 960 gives 415.8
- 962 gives 408.2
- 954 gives 346.3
